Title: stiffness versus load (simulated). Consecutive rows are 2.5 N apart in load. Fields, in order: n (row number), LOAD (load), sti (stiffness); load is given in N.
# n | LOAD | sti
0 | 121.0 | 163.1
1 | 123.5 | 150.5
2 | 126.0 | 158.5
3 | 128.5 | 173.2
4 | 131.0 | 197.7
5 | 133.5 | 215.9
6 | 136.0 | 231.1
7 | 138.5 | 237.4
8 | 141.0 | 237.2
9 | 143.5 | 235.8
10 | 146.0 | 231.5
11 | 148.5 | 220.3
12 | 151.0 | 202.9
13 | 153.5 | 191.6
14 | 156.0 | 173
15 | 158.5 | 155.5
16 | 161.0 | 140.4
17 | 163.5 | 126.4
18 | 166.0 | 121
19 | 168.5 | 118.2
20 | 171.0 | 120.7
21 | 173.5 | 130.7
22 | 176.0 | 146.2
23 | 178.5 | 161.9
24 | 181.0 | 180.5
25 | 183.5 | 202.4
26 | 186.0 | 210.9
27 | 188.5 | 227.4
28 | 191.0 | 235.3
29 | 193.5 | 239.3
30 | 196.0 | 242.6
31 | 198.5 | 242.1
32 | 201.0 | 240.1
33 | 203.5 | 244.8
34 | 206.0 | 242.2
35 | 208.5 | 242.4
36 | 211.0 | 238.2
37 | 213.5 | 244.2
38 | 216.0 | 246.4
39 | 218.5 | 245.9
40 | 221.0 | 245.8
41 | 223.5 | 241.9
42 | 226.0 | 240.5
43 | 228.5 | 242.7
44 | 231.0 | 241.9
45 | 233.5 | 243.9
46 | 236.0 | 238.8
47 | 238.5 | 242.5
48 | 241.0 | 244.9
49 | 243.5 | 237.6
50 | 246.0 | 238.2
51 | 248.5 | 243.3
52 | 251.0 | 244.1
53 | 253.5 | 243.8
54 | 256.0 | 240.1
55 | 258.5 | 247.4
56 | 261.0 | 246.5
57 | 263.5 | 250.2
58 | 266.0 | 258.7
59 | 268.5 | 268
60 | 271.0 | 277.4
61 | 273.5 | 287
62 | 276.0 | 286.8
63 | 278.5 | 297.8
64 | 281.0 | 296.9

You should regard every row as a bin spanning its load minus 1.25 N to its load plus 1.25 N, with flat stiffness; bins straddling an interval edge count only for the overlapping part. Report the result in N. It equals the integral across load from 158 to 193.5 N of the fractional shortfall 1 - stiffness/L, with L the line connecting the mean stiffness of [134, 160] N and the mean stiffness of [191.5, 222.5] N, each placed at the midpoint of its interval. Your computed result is 9.6 N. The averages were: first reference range 211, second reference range 243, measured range 166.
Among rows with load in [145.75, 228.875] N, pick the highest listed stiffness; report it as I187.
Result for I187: 246.4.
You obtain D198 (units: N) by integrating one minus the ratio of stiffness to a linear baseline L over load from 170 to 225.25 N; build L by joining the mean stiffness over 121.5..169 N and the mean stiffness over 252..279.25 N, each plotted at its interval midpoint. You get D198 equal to 0.8 N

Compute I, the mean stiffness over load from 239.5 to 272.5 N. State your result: 249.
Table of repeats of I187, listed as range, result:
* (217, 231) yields 245.9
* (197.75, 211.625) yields 244.8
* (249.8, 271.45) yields 277.4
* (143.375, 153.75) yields 235.8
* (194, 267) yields 258.7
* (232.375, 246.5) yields 244.9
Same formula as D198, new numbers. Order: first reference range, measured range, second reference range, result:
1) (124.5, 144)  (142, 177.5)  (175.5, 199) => 7.40 N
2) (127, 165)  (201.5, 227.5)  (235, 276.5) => -1.32 N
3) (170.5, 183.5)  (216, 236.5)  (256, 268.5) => -3.19 N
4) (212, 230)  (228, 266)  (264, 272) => 1.85 N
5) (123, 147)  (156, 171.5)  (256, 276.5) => 6.04 N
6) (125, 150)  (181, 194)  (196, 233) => 0.83 N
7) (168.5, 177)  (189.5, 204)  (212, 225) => -3.86 N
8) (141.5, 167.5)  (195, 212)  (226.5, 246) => -1.93 N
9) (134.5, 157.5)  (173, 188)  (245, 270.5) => 3.32 N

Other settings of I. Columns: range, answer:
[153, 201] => 179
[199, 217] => 243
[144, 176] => 162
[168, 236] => 218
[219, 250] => 242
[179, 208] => 227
